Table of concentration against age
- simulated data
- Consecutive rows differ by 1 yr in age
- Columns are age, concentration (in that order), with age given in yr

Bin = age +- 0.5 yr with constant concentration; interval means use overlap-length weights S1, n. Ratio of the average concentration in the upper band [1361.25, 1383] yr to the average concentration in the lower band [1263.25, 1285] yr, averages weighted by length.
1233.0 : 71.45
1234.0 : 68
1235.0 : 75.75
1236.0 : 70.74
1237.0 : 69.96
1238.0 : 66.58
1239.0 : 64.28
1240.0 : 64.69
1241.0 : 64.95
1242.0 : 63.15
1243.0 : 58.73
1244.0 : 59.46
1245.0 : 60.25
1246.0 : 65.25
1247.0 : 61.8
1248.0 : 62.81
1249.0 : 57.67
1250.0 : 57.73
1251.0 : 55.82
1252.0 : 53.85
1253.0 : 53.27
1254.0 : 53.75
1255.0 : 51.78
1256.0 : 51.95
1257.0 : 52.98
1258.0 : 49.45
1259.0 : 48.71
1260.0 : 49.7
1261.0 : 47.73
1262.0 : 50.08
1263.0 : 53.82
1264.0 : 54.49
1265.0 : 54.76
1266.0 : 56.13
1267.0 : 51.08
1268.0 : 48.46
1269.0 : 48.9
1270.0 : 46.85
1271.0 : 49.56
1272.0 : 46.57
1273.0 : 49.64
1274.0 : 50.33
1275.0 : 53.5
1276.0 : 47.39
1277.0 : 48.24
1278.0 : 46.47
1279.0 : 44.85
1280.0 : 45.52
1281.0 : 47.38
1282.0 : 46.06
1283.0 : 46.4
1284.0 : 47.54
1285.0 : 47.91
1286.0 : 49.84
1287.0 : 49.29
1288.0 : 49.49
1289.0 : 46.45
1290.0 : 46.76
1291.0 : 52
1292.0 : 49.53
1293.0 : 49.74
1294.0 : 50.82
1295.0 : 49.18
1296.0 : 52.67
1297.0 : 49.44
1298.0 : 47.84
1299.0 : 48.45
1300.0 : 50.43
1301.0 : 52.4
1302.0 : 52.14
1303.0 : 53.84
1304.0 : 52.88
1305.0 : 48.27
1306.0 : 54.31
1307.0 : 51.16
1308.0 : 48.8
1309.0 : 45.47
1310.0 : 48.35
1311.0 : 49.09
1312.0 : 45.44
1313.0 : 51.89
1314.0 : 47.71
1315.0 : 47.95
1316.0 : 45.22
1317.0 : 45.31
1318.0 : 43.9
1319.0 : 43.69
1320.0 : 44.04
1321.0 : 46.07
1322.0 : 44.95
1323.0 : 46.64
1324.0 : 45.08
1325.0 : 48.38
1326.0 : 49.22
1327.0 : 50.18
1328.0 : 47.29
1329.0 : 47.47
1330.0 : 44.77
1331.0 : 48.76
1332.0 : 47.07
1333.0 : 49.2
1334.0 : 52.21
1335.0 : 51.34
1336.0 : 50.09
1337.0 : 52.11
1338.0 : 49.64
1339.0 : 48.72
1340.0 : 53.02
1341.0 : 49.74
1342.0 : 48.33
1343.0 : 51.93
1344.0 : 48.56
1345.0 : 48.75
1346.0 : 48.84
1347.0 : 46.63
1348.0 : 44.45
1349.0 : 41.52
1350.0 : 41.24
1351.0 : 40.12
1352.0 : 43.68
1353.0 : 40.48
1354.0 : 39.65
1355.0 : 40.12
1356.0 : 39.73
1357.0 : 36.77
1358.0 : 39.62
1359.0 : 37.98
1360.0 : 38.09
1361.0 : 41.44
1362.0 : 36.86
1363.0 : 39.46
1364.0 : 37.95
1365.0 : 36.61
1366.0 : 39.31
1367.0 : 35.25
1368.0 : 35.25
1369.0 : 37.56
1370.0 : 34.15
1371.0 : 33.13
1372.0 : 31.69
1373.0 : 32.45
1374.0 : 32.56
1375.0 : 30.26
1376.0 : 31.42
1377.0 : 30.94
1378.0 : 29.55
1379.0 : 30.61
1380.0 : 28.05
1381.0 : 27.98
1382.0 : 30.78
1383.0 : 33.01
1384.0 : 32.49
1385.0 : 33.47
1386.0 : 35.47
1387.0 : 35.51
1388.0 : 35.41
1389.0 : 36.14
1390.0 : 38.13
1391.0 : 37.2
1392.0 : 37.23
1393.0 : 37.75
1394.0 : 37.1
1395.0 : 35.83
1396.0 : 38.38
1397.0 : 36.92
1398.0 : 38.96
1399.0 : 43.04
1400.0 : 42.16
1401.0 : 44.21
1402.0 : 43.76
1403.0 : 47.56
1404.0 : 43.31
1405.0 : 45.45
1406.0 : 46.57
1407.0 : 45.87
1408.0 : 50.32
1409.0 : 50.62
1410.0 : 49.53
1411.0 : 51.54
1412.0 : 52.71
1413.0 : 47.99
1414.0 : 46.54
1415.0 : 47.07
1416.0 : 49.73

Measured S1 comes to 0.68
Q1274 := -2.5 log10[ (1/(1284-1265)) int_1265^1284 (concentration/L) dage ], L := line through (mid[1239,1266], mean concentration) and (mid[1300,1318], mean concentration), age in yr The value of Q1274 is 0.104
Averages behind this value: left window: 56.3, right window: 49.3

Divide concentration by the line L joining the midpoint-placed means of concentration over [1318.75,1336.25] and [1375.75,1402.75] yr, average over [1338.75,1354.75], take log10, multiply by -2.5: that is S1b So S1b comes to -0.05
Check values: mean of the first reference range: 47.6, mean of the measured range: 45.8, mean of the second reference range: 35.8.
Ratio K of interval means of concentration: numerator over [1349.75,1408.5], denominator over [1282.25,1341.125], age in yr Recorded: 0.77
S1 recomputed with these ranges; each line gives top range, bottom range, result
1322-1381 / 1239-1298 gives 0.80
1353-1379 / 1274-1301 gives 0.74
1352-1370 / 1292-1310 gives 0.76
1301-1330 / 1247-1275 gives 0.92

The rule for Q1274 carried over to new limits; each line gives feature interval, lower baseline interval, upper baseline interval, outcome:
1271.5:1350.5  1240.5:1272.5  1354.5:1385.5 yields -0.09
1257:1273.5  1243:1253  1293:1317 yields 0.12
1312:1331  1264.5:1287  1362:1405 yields -0.08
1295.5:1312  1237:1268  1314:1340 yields 0.01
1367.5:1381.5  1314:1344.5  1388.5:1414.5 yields 0.38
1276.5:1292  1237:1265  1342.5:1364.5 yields 0.10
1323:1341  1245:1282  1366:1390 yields -0.21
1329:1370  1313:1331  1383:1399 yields -0.03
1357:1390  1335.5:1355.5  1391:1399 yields 0.20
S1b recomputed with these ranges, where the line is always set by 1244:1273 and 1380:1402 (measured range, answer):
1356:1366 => 0.05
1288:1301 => -0.02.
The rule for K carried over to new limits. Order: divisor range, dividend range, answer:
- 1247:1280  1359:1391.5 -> 0.67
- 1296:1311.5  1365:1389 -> 0.66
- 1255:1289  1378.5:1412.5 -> 0.81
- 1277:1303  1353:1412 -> 0.78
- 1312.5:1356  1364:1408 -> 0.78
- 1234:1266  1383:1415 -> 0.72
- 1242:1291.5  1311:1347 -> 0.93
